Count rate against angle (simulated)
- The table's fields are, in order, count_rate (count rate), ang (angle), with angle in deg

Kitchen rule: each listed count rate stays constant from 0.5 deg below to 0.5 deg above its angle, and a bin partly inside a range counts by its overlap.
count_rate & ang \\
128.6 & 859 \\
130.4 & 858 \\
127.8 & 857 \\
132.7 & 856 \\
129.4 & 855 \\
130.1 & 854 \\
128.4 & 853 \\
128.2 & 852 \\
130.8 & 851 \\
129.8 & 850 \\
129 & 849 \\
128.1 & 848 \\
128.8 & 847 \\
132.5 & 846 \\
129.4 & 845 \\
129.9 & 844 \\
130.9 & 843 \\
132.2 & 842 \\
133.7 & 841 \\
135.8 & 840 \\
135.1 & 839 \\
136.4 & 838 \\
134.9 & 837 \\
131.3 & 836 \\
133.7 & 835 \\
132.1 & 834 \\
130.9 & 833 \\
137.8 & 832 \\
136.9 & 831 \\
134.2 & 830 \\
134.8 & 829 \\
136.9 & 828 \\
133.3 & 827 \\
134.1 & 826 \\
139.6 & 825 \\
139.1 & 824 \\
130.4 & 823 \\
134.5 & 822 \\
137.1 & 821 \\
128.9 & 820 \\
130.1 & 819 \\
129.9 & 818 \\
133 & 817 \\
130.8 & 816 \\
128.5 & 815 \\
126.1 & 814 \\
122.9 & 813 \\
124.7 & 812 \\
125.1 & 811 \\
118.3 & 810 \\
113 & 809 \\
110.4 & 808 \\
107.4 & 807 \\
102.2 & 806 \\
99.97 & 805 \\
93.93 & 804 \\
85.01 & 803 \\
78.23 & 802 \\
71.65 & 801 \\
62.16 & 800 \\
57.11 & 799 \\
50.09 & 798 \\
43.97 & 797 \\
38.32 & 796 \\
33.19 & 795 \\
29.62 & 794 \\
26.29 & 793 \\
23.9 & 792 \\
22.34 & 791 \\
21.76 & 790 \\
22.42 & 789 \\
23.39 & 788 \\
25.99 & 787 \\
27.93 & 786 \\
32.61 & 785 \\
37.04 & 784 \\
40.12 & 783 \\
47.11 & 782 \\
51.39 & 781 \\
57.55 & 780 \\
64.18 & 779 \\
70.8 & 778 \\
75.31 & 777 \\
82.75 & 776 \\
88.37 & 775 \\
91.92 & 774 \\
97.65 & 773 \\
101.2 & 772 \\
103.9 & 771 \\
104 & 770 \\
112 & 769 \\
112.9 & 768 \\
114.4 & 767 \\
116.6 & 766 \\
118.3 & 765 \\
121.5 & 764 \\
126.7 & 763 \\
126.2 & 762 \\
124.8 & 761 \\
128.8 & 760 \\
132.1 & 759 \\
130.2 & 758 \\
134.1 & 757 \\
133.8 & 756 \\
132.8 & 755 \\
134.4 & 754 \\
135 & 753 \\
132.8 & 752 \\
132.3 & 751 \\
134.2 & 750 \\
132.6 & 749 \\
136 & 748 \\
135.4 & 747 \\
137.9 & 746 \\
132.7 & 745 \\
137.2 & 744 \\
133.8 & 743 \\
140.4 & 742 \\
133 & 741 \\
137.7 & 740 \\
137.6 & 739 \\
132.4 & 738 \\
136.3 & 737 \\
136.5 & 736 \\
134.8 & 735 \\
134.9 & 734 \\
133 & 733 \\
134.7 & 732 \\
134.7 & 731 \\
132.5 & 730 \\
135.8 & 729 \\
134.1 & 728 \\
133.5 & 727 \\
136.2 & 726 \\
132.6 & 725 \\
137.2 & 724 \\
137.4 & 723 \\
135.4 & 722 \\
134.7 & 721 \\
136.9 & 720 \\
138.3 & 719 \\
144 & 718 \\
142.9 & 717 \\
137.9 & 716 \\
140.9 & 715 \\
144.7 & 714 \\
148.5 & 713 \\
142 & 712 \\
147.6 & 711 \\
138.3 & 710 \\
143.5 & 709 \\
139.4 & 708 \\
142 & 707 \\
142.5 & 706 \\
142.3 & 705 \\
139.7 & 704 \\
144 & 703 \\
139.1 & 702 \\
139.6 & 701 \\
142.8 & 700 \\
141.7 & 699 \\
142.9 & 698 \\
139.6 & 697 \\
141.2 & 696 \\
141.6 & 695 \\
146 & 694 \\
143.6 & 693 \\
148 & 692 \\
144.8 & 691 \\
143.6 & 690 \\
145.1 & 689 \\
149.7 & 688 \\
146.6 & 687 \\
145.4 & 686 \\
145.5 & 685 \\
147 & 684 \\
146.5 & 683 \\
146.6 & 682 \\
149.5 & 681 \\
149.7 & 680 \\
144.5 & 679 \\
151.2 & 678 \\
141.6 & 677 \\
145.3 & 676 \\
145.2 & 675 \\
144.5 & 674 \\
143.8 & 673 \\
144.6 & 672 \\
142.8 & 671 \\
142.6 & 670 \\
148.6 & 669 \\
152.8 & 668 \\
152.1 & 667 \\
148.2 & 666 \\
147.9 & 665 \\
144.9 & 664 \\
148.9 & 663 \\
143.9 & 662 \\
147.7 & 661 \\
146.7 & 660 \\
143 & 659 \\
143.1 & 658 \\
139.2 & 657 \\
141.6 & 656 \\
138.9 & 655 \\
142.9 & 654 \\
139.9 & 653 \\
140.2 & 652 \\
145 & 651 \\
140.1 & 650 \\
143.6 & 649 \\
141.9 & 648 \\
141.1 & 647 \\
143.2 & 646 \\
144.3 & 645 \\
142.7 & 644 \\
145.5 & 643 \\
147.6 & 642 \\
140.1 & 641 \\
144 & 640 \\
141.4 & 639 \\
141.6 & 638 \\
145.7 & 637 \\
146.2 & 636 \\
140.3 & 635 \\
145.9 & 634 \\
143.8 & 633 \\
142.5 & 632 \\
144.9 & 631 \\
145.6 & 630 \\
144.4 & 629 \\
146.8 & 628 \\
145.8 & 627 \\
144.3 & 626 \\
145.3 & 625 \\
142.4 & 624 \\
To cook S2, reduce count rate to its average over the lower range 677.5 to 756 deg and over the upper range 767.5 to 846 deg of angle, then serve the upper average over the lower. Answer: 0.69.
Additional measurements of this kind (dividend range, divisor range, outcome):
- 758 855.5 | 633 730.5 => 0.71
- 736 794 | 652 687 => 0.68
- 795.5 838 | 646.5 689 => 0.79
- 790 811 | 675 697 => 0.47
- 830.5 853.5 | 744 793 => 1.41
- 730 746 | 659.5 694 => 0.92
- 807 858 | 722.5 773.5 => 1.01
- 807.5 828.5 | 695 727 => 0.92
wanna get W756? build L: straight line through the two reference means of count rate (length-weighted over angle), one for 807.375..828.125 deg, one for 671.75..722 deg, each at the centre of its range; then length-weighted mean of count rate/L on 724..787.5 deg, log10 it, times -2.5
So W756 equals 0.21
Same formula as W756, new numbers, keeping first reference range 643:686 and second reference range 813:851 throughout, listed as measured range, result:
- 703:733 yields 0.02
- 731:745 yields 0.03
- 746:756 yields 0.03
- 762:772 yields 0.20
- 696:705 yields 0.01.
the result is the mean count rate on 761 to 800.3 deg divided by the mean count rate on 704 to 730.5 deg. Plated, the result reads 0.48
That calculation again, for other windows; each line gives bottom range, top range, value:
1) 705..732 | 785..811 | 0.43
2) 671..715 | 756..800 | 0.52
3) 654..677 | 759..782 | 0.68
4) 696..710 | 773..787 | 0.42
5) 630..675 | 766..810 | 0.47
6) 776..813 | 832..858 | 2.10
